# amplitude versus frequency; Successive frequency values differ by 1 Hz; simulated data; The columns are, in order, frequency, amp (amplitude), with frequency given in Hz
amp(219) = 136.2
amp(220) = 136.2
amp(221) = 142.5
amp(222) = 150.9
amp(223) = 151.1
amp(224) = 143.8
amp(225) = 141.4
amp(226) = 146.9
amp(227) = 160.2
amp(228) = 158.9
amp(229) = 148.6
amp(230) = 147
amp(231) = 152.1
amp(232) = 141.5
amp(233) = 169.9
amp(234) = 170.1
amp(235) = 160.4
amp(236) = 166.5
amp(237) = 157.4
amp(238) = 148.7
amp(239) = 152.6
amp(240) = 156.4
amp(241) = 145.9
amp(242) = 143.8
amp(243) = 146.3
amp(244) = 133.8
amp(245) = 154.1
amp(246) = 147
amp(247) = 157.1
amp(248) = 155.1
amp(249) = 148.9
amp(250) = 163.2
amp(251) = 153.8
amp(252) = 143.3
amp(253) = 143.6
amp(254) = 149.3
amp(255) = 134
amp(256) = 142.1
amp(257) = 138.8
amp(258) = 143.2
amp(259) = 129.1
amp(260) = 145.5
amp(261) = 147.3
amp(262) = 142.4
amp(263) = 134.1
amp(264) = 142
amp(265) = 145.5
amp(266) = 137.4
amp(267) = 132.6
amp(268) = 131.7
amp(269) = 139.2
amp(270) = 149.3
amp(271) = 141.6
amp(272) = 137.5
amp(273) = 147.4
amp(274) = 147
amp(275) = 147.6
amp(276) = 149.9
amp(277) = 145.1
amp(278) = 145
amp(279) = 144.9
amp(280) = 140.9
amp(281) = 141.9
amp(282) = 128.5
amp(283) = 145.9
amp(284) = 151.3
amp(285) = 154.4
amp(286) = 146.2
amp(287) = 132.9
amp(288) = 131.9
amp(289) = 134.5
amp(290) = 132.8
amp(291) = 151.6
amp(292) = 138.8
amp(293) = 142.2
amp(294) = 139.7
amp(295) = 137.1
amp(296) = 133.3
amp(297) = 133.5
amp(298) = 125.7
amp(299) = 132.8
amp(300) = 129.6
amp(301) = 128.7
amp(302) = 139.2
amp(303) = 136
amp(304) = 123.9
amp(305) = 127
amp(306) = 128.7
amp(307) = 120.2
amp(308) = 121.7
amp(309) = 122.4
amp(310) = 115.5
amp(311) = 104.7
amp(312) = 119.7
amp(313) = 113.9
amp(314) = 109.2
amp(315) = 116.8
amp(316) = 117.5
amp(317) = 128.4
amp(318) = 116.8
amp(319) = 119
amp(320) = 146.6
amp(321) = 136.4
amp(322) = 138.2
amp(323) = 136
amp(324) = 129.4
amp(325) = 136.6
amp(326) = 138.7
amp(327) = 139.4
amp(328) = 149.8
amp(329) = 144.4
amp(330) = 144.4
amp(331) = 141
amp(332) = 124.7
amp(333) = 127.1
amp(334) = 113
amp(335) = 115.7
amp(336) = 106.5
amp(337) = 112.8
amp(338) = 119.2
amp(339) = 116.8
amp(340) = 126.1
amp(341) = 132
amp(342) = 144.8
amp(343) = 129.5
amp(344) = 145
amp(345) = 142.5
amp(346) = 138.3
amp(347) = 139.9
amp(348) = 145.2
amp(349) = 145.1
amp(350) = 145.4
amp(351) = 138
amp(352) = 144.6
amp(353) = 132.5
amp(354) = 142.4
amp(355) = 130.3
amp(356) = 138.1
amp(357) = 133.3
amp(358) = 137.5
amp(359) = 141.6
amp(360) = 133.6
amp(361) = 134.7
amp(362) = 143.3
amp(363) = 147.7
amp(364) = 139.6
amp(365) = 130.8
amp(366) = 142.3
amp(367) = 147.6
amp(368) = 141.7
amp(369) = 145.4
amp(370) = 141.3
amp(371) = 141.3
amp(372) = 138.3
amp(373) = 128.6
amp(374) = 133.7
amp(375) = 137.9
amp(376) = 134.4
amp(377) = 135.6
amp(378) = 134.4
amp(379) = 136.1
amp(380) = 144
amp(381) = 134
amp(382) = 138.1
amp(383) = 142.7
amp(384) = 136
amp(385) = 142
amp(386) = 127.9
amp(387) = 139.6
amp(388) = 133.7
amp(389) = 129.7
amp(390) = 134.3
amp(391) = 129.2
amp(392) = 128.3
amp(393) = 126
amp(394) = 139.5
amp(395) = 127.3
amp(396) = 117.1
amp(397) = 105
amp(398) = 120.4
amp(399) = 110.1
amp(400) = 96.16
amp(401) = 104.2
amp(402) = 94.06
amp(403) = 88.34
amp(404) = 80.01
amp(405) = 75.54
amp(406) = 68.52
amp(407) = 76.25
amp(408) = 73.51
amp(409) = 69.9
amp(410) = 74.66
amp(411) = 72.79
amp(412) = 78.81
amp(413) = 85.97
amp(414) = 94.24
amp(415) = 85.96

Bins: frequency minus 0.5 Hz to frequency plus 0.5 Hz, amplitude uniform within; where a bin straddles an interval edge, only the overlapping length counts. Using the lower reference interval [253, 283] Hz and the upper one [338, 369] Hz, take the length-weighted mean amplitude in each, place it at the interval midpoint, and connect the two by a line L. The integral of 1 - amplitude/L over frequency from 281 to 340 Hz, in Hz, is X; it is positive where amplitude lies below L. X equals 4.07 Hz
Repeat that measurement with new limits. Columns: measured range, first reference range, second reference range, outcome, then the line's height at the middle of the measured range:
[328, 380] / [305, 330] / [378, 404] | -4.05 Hz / 126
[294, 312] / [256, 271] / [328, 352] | 1.19 Hz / 136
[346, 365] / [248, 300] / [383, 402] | -1.40 Hz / 130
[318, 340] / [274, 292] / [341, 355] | 1.74 Hz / 141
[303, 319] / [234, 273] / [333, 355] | 2.05 Hz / 137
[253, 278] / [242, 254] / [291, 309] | 0.30 Hz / 144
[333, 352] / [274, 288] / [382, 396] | 0.90 Hz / 138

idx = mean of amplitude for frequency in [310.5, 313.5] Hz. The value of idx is 113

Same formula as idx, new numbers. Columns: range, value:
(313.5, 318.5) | 118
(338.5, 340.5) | 121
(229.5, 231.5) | 150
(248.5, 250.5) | 156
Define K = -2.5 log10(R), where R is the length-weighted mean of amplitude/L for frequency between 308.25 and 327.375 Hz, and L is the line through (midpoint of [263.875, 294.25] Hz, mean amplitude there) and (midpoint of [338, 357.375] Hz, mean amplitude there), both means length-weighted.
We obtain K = 0.11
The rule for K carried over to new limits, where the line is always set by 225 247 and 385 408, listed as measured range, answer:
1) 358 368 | -0.17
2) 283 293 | -0.02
